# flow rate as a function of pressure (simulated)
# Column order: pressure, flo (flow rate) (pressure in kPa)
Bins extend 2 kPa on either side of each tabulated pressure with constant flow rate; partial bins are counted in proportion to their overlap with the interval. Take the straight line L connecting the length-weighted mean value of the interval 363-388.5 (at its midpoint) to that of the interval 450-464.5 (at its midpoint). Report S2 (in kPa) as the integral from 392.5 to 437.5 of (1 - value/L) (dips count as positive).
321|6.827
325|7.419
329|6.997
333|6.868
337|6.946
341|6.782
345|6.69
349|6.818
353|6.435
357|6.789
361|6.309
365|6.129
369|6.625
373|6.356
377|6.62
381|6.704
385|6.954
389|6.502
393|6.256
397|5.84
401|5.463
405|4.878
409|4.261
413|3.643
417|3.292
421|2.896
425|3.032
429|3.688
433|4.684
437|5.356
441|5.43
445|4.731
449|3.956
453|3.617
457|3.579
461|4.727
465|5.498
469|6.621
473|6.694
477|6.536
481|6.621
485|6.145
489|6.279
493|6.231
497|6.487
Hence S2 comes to 8.8 kPa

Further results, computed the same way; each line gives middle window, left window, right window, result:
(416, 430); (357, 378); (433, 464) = 5.3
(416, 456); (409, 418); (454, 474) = 2.8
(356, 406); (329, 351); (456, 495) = 2.2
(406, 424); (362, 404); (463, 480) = 7.8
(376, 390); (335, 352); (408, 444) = -3.2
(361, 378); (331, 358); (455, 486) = 0.4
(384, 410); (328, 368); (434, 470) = 0.2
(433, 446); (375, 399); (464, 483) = 2.7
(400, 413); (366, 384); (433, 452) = 2.5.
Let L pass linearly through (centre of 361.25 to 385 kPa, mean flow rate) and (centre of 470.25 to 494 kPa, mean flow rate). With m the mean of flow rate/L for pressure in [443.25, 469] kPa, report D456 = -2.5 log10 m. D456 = 0.39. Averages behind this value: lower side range 6.51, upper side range 6.43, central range 4.52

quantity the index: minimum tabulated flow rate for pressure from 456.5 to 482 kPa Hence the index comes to 3.579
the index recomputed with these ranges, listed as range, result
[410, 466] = 2.896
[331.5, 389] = 6.129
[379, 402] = 5.463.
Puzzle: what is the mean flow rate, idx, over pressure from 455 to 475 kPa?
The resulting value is 5.42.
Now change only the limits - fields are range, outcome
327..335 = 6.93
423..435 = 3.8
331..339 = 6.91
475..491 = 6.4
